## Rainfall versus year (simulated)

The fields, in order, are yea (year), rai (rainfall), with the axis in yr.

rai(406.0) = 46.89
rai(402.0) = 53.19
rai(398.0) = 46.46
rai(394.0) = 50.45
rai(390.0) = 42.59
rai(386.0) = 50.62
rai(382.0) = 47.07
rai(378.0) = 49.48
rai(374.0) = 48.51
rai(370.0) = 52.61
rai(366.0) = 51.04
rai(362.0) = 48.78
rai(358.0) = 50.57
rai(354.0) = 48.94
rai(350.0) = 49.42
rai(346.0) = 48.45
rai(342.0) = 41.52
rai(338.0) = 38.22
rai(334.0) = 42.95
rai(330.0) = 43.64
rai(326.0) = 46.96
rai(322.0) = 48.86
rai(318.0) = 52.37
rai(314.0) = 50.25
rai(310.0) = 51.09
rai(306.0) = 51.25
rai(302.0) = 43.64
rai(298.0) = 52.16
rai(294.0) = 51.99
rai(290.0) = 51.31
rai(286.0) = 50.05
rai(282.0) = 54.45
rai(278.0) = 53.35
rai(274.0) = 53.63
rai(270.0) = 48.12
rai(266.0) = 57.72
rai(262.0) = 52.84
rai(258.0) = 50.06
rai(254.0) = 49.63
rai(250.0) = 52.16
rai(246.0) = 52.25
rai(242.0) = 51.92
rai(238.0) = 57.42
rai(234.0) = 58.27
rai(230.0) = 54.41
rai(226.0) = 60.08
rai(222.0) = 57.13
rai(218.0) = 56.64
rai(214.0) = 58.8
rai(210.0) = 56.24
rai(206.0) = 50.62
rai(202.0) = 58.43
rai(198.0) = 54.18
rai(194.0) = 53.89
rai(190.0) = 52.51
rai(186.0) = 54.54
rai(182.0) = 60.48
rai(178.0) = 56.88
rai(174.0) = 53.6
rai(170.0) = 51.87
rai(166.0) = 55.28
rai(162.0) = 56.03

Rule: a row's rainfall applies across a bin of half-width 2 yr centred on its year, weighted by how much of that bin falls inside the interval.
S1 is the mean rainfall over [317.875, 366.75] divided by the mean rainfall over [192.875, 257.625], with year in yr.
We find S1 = 0.8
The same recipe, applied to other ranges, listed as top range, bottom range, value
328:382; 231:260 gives 0.89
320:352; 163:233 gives 0.81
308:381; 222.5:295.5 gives 0.90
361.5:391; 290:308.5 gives 0.98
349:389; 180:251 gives 0.89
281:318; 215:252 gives 0.91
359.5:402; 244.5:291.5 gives 0.94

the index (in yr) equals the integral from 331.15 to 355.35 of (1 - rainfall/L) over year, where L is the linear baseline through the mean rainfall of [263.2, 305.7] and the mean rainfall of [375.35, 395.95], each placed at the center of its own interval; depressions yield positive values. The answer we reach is 2.3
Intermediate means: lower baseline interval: 51.6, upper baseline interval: 48.1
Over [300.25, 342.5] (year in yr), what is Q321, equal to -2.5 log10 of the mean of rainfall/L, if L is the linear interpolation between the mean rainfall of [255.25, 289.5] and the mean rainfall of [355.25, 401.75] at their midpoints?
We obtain 0.10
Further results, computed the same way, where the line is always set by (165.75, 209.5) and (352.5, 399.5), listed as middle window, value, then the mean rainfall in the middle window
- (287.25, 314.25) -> 0.022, 50.2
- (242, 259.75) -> 0.035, 51.1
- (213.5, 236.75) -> -0.075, 57.5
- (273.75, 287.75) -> -0.019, 52.8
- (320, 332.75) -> 0.095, 46.3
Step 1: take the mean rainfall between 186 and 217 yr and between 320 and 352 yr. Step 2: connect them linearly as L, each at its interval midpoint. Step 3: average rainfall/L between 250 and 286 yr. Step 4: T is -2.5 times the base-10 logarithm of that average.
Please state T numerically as -0.049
